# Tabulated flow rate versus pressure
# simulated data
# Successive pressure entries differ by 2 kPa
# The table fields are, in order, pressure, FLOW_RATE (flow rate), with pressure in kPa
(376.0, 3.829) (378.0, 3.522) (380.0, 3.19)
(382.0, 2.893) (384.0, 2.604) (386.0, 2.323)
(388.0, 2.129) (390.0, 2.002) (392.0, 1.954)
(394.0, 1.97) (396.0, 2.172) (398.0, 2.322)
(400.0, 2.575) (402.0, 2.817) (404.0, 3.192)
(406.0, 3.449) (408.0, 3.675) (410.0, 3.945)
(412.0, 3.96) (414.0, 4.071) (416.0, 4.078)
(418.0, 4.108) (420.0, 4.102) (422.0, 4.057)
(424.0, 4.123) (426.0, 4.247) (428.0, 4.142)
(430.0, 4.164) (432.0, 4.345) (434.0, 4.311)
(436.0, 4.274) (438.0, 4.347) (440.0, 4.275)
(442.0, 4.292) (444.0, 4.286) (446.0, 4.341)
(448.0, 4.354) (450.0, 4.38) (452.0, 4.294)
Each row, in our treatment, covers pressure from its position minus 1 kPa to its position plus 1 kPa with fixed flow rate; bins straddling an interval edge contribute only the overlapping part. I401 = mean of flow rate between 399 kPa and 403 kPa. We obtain 2.7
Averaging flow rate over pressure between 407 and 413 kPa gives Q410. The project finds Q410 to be 3.86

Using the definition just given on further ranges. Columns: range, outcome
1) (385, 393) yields 2.1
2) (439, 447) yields 4.3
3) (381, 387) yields 2.61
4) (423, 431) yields 4.17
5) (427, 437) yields 4.25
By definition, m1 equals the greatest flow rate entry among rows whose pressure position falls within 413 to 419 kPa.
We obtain 4.108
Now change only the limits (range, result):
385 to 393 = 2.323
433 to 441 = 4.347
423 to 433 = 4.345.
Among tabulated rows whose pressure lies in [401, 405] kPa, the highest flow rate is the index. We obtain 3.192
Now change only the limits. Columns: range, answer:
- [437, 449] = 4.354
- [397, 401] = 2.575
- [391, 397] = 2.172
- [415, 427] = 4.247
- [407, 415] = 4.071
